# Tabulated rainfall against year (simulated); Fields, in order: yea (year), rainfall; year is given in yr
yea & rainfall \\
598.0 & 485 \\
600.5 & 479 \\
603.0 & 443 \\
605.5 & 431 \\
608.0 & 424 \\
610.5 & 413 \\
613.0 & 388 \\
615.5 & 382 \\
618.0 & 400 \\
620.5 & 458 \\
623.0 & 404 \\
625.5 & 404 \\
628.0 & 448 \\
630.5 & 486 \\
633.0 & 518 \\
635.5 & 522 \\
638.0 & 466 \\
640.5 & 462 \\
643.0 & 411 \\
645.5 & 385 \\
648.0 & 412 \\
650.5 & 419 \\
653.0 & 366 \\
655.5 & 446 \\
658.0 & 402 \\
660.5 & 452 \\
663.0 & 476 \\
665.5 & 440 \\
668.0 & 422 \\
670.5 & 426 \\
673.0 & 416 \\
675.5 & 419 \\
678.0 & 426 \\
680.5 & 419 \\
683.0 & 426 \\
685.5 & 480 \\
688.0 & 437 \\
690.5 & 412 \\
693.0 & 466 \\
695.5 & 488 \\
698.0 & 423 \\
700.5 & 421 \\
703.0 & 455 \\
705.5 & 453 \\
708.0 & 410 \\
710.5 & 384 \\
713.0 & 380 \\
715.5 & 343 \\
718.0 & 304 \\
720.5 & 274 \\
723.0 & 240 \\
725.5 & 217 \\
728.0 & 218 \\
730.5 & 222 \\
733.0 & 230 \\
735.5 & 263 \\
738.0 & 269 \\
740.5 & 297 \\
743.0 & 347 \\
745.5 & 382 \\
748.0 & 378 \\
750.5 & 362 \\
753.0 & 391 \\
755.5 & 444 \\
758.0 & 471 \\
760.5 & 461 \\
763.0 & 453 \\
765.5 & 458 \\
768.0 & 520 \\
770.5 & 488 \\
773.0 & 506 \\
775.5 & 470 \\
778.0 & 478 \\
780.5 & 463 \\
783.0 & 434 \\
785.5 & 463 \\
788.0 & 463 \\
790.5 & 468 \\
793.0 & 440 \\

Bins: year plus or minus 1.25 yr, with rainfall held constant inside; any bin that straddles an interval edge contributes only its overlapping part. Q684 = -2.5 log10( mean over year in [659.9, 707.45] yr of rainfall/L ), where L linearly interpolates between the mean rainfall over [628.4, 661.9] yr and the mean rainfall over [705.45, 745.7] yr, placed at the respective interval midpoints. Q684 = -0.177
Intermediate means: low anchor 442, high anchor 302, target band 439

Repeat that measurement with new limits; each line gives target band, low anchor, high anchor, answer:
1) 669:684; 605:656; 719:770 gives -0.07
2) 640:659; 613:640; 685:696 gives 0.10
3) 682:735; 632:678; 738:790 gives 0.19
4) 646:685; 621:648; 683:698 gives 0.06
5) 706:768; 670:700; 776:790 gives 0.28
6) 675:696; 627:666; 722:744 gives -0.23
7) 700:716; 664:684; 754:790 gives 0.08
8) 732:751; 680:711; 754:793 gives 0.40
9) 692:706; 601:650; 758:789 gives 0.01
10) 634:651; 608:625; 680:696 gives -0.05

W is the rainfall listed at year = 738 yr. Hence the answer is 269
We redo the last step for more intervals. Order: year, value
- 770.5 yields 488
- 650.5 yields 419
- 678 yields 426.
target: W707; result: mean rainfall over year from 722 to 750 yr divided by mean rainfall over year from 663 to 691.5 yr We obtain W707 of 0.7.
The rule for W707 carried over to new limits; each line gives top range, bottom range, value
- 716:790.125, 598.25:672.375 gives 0.87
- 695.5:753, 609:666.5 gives 0.77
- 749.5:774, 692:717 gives 1.08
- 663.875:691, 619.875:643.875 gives 0.94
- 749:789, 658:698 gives 1.04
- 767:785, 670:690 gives 1.11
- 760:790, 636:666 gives 1.10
